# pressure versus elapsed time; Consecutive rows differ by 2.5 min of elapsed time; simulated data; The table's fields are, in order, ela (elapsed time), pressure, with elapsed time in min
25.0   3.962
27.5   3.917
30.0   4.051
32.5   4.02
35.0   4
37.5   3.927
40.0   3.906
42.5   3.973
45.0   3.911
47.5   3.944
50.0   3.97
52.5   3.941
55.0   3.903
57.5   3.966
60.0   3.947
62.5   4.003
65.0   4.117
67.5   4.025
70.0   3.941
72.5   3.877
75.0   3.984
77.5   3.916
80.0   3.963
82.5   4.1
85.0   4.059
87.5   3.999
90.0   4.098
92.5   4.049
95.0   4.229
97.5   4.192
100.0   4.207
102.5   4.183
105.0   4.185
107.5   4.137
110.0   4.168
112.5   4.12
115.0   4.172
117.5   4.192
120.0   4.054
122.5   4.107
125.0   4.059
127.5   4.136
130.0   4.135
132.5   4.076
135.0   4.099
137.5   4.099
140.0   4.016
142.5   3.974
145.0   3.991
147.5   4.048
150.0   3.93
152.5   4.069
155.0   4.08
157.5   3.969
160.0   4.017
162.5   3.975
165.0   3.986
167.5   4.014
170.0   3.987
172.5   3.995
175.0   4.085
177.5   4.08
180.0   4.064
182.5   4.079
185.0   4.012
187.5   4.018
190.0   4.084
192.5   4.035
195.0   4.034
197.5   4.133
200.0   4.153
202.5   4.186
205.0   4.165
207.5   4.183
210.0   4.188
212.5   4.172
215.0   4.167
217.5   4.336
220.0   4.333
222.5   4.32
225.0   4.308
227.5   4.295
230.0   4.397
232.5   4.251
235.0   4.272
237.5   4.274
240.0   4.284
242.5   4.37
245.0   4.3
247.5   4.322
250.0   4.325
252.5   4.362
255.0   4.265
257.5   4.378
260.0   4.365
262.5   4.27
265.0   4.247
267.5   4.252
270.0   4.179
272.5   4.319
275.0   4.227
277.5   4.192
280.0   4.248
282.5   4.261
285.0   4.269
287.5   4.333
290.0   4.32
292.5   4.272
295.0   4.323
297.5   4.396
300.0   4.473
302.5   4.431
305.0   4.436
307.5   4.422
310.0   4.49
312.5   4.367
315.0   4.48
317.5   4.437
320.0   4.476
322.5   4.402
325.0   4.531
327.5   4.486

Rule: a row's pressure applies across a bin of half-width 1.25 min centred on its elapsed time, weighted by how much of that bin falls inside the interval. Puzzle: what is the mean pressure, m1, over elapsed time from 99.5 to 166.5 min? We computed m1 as 4.08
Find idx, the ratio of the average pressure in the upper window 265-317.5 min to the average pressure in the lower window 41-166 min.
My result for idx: 1.1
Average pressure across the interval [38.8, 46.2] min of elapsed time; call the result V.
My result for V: 3.93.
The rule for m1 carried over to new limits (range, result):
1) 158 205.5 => 4.05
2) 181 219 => 4.13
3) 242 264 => 4.33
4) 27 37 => 4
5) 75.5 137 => 4.11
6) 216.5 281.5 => 4.3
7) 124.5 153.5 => 4.05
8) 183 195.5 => 4.04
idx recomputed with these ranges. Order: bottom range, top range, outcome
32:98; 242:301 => 1.08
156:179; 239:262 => 1.08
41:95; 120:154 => 1.02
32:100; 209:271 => 1.07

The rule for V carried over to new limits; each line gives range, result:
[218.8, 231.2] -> 4.33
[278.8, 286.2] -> 4.26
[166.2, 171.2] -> 4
